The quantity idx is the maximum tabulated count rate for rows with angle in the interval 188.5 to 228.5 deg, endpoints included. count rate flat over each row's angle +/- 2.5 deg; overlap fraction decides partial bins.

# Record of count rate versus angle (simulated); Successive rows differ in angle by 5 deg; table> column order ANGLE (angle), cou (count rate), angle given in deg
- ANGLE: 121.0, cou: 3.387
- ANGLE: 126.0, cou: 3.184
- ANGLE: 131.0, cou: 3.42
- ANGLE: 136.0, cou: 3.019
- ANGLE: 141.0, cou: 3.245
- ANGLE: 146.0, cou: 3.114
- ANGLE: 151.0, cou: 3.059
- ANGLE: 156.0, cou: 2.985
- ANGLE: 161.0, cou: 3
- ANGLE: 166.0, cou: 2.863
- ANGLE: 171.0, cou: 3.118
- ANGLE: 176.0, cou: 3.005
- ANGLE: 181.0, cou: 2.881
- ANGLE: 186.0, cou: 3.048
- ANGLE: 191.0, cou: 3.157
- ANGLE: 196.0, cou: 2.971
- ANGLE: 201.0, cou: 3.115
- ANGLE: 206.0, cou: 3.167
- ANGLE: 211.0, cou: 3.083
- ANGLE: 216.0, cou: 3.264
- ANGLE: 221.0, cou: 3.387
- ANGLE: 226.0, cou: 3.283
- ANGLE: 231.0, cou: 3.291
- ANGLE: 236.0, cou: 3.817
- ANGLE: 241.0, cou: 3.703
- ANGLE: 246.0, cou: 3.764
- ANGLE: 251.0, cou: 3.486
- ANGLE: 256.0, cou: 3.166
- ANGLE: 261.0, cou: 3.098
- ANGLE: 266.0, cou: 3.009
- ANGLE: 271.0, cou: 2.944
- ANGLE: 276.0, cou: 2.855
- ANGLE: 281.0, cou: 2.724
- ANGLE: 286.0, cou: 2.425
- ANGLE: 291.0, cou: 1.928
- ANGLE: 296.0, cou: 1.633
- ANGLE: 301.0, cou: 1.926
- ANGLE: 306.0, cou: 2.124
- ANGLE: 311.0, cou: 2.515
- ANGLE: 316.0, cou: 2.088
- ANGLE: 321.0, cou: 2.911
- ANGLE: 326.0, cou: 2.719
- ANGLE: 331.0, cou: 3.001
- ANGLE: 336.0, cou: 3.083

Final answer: 3.387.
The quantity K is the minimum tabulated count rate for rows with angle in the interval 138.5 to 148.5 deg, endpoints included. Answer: 3.114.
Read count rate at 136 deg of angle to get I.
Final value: 3.019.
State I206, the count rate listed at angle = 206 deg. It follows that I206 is 3.167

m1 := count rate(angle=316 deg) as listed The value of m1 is 2.088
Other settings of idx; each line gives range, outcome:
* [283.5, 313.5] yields 2.515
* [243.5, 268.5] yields 3.764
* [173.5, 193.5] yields 3.157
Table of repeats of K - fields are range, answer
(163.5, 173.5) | 2.863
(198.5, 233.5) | 3.083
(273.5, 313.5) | 1.633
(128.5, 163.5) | 2.985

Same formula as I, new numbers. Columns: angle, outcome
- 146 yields 3.114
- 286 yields 2.425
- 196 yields 2.971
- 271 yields 2.944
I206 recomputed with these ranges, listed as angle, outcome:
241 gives 3.703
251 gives 3.486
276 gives 2.855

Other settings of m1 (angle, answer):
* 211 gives 3.083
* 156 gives 2.985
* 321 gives 2.911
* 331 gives 3.001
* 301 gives 1.926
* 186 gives 3.048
